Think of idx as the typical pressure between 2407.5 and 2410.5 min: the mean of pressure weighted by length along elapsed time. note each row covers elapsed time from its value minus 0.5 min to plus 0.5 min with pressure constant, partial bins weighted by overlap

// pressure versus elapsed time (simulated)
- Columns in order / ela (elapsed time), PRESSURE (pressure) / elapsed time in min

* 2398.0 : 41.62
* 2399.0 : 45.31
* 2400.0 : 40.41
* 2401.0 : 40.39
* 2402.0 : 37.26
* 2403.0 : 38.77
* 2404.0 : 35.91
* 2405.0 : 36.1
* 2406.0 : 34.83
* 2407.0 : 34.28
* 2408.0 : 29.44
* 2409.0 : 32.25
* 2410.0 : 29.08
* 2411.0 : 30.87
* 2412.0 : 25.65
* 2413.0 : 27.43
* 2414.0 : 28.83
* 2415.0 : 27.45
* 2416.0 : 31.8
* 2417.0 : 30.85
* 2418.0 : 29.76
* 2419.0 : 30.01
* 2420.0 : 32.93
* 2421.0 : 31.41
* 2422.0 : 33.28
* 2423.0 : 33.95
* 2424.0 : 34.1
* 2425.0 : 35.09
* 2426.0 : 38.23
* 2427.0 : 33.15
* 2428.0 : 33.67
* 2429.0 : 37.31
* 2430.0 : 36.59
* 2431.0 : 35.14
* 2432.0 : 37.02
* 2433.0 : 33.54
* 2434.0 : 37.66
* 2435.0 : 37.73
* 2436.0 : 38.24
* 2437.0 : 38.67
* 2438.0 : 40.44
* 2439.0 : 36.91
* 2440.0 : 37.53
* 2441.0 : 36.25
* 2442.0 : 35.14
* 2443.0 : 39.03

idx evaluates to 30.3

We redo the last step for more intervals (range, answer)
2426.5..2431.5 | 35.2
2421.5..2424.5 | 33.8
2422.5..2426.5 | 35.3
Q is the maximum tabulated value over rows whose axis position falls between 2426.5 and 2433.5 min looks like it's 37.31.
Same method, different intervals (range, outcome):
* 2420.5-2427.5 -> 38.23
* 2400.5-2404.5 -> 40.39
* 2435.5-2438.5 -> 40.44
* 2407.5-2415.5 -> 32.25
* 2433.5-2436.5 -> 38.24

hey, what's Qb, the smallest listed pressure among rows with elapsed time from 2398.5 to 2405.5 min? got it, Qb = 35.91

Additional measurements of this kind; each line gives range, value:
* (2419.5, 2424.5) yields 31.41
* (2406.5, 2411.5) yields 29.08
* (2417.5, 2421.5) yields 29.76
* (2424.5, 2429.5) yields 33.15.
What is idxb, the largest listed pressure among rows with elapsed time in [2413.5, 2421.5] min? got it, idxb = 32.93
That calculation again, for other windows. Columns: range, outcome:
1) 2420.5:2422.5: 33.28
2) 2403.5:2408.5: 36.1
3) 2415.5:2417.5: 31.8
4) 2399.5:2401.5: 40.41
